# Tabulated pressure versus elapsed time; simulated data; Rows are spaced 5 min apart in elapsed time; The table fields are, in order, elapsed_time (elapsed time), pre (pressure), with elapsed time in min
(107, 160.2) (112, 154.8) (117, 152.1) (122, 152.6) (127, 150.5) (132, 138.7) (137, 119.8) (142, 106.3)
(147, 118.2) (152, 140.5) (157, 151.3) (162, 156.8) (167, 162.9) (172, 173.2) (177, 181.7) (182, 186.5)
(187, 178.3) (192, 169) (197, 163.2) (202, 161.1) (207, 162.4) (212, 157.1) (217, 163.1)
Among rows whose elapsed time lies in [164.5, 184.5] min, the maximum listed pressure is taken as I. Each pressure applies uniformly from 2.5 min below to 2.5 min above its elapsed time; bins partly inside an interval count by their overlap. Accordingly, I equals 186.5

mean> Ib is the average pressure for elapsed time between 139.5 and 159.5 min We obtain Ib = 129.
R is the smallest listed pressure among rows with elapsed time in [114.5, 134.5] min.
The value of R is 138.7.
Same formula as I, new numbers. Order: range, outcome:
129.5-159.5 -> 151.3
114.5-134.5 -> 152.6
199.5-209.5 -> 162.4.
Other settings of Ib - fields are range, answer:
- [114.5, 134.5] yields 148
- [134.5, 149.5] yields 115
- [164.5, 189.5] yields 177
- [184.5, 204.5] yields 168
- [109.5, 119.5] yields 153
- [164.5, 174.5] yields 168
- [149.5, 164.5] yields 150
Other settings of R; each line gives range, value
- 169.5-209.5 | 161.1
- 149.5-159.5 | 140.5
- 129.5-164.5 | 106.3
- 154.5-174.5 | 151.3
